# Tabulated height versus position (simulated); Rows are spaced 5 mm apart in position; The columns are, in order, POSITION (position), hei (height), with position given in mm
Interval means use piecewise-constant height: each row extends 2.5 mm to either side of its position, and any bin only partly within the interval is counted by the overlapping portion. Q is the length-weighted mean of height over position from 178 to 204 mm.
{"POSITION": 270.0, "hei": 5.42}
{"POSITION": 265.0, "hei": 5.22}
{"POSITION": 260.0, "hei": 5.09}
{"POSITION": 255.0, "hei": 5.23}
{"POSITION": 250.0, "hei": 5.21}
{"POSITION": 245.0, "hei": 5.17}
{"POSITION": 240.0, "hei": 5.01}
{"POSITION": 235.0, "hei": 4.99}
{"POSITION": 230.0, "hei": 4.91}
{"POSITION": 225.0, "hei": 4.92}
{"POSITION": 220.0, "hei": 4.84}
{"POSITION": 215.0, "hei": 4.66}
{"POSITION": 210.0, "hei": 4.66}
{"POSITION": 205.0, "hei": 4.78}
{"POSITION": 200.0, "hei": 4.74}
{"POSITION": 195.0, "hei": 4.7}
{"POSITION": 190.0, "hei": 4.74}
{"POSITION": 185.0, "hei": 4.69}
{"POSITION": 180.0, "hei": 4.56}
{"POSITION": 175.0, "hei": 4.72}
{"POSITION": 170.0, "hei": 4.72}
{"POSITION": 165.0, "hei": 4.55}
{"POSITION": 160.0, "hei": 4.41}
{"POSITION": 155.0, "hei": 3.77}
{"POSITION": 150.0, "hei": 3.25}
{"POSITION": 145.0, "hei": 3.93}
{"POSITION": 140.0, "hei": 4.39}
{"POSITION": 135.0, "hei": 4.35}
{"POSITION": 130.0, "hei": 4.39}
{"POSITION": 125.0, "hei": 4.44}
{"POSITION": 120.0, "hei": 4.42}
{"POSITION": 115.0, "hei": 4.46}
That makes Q 4.69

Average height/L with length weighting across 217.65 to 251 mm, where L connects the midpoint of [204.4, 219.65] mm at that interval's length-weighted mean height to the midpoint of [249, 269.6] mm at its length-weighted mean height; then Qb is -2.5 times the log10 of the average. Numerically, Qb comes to -0.01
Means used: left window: 4.71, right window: 5.21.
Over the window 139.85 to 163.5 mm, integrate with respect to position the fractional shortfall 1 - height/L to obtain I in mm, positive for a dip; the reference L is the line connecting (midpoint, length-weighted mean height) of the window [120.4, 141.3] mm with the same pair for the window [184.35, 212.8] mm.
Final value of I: 3.0 mm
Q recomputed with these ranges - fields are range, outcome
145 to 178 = 4.22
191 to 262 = 4.92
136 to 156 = 3.88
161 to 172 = 4.6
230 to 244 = 5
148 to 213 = 4.49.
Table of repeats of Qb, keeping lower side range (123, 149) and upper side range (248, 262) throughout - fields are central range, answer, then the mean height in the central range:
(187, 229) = 0.01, 4.76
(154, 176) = 0.00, 4.46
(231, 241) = 0.01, 4.99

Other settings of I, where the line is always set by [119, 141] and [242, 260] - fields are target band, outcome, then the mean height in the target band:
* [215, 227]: 0.37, 4.83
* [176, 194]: 0.31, 4.67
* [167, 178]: -0.08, 4.7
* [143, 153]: 2.06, 3.58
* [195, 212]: 0.52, 4.72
